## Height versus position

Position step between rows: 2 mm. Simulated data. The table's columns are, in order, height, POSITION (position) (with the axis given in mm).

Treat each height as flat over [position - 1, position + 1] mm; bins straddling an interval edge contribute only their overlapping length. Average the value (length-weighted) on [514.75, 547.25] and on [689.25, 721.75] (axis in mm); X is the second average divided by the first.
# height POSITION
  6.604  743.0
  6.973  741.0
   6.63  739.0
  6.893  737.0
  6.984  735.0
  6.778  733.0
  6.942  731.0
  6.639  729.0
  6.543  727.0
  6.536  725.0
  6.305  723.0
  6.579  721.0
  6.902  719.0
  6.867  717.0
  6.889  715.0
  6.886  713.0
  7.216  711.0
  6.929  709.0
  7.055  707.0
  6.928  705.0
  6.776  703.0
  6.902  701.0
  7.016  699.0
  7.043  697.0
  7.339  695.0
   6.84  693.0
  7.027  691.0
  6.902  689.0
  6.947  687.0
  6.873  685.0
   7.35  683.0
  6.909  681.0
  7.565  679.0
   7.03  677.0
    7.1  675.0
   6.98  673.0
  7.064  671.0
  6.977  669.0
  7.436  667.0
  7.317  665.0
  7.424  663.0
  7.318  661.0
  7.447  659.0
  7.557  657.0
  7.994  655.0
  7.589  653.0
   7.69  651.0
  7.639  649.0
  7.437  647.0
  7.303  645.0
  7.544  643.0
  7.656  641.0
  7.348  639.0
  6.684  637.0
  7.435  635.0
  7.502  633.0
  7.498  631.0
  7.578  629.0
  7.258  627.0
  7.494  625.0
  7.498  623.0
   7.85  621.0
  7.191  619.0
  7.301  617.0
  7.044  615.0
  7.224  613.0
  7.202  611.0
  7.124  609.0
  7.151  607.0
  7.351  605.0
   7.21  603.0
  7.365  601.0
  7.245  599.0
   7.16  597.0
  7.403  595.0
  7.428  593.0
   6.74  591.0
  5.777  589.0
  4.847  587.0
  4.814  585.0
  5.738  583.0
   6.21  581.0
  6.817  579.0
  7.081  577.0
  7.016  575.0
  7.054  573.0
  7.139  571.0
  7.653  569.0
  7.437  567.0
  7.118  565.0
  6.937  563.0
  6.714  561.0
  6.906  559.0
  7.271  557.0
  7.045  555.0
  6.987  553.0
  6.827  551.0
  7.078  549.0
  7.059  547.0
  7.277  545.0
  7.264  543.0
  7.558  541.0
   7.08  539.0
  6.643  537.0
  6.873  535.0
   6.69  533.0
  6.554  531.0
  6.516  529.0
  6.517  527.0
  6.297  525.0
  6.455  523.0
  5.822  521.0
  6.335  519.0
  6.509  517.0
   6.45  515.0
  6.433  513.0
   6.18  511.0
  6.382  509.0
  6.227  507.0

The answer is 1.04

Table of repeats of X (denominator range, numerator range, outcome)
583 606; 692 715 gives 1.05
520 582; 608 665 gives 1.08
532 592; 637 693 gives 1.07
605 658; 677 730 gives 0.93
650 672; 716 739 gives 0.90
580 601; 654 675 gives 1.15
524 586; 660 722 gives 1.03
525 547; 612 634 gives 1.08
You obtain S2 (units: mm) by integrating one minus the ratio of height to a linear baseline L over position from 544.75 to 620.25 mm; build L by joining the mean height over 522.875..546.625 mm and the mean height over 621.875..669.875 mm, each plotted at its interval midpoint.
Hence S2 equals 1.8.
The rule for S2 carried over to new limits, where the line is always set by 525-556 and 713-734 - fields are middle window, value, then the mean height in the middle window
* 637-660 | -2.5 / 7.53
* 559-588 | 1.1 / 6.62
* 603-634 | -2.4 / 7.35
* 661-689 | -1.6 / 7.15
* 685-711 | -0.9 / 6.98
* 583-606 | 0.7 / 6.63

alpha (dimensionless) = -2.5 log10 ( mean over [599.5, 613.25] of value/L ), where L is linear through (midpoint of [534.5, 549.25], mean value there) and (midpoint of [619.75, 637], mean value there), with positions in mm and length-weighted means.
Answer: 0.02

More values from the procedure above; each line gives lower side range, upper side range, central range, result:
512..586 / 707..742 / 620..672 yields -0.10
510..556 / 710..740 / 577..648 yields -0.05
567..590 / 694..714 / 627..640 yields -0.10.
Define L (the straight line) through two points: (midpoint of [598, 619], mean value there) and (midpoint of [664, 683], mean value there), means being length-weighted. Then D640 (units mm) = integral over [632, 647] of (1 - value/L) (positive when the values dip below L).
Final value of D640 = -0.3 mm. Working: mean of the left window 7.22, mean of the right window 7.16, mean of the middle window 7.36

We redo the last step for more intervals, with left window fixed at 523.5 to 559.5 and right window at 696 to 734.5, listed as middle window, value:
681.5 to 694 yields -0.3 mm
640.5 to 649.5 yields -0.8 mm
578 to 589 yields 1.9 mm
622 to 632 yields -0.9 mm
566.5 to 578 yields -0.5 mm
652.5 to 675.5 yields -1.7 mm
